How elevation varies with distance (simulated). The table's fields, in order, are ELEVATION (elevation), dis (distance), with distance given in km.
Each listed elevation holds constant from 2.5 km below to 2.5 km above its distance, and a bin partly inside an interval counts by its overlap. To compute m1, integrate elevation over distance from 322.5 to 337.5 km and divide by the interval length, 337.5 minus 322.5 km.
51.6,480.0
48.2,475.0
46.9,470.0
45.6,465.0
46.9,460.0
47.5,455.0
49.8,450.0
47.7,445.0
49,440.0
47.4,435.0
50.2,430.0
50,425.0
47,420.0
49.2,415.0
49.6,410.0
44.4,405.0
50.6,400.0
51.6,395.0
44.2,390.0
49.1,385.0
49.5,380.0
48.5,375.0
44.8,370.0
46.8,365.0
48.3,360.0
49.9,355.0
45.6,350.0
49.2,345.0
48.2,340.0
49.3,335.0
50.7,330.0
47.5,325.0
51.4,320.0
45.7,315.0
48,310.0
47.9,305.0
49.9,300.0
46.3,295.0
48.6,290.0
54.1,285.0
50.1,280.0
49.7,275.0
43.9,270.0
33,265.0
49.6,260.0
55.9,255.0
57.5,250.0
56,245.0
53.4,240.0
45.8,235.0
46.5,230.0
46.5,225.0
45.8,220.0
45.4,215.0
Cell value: 49.2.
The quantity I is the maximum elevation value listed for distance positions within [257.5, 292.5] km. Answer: 54.1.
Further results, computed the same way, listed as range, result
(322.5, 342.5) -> 50.7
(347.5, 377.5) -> 49.9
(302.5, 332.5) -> 51.4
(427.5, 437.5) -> 50.2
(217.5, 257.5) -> 57.5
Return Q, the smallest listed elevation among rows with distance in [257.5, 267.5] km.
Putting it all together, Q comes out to 33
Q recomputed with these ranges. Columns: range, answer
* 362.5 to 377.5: 44.8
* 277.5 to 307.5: 46.3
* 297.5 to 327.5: 45.7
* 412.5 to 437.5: 47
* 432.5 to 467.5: 45.6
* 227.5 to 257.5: 45.8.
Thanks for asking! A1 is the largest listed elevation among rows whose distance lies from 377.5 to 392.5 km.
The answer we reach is 49.5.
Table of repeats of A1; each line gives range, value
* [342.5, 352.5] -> 49.2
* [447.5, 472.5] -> 49.8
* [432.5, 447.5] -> 49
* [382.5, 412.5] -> 51.6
